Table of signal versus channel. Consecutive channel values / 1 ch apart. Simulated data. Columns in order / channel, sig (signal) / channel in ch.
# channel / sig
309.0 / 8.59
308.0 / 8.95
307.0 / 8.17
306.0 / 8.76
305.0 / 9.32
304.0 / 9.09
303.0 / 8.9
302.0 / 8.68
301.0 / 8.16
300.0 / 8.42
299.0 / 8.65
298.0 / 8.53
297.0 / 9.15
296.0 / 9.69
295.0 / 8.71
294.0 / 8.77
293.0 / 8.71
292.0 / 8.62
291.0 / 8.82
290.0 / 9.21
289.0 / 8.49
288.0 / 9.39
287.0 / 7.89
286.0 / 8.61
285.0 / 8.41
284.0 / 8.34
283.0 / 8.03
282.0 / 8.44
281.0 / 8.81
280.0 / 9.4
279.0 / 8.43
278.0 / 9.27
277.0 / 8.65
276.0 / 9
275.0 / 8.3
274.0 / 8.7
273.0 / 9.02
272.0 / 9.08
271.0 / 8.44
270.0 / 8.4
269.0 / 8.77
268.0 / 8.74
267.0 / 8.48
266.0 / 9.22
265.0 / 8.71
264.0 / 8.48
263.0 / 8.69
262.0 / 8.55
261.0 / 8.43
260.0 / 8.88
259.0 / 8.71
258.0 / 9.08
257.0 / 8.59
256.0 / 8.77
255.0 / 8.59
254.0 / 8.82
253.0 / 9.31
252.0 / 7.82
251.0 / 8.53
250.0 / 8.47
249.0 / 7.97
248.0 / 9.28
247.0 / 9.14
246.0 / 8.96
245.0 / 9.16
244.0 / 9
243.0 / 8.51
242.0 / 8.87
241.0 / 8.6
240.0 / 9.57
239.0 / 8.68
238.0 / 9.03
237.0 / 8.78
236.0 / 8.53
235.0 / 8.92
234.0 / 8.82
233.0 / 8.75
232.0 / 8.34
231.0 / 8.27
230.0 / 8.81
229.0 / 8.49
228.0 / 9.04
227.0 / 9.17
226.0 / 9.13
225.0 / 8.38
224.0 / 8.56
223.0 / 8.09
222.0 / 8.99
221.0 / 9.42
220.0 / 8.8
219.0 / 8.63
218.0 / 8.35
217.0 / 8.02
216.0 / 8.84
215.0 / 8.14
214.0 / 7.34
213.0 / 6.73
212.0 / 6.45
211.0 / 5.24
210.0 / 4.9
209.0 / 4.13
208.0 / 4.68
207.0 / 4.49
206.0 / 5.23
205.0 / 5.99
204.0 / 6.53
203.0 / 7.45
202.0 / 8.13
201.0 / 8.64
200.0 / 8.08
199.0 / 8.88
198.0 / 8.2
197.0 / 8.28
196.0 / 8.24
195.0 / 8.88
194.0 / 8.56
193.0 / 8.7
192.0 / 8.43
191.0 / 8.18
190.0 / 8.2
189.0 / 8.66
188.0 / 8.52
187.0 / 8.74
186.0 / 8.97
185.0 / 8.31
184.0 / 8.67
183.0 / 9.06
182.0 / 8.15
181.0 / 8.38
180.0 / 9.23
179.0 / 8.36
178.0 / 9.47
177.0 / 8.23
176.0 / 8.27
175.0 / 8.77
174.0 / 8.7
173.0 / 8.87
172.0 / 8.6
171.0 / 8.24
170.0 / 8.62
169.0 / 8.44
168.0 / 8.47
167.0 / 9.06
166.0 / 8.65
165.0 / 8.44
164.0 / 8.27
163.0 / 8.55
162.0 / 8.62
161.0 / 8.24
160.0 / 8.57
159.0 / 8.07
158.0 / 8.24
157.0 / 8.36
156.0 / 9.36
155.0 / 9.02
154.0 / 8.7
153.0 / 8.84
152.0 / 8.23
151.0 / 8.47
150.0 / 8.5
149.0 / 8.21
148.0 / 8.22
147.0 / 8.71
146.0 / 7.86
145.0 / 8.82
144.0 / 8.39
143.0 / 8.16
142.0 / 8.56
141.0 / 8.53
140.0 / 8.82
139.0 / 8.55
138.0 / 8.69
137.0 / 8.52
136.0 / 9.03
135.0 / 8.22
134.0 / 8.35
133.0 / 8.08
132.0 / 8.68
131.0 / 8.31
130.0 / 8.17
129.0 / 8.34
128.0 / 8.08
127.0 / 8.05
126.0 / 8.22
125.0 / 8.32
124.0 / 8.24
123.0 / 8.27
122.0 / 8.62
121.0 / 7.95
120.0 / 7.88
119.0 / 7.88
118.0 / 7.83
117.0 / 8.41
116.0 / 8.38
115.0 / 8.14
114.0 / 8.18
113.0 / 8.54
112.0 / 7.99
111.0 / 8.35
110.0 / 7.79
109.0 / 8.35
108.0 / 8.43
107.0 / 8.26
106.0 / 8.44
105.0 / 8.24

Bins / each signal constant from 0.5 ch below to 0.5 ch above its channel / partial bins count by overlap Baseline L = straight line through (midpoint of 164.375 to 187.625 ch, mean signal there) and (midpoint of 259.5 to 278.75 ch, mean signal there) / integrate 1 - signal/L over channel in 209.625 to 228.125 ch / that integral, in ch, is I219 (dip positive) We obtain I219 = 1.4 ch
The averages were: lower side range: 8.64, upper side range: 8.72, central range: 8.01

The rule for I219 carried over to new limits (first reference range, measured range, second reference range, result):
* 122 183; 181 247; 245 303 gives 3.7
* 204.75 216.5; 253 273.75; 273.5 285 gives -1.8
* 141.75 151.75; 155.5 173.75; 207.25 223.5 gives -1.0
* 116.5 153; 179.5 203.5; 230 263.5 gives 0.2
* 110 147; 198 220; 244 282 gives 4.1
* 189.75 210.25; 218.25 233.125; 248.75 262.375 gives -1.5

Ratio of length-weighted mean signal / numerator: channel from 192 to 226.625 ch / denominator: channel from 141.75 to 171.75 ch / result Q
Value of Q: 0.89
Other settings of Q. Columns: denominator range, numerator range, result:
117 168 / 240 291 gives 1.04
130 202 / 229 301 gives 1.02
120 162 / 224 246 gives 1.04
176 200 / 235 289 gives 1.02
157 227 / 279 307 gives 1.08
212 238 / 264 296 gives 1.03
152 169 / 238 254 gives 1.03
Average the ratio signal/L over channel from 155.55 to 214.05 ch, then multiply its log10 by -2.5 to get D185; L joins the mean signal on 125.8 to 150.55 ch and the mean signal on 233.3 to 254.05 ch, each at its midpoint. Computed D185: 0.08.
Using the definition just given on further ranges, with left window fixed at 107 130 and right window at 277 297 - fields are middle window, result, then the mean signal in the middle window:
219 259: -0.022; 8.77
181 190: -0.023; 8.6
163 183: -0.029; 8.6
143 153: -0.013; 8.39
